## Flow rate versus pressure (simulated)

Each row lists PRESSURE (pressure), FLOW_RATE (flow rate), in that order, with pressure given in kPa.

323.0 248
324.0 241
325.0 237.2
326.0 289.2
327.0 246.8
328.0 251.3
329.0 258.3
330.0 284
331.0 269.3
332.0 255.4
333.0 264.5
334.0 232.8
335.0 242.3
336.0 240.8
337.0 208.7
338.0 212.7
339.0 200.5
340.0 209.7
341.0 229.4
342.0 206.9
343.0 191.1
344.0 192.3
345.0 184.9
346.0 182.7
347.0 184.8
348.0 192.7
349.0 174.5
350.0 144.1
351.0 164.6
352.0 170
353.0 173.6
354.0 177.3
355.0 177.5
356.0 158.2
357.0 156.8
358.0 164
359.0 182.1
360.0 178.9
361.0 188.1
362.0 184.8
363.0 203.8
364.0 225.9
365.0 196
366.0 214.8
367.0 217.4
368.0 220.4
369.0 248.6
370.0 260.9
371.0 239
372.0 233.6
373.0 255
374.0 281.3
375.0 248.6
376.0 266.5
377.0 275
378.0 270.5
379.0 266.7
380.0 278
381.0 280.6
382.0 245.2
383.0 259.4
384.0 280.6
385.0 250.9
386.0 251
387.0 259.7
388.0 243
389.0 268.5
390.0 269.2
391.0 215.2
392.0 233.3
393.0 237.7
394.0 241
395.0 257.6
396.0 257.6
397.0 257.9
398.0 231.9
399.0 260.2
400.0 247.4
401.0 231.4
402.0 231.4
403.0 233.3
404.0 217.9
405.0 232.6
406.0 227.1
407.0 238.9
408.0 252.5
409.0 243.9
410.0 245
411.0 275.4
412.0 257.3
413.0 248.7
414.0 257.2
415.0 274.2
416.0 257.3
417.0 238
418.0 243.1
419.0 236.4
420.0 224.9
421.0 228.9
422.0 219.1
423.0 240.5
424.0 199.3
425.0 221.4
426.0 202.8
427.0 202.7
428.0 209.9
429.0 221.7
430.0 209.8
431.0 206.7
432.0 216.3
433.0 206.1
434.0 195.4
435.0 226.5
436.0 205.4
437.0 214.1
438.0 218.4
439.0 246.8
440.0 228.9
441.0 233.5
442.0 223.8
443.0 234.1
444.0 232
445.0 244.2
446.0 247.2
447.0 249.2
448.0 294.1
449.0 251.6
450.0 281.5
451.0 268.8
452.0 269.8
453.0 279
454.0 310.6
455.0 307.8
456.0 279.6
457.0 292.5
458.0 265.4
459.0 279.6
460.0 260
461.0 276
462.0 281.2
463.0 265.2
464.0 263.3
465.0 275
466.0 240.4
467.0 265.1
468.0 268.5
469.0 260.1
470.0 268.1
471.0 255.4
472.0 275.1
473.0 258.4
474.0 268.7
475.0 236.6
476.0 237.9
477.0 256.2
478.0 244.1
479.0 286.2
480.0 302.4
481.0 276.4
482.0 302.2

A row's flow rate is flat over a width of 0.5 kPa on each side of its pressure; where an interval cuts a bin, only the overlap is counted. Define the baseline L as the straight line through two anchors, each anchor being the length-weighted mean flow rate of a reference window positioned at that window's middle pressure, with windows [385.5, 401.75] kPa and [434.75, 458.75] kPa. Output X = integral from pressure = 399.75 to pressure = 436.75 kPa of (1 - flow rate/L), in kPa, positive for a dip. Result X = 3.0 kPa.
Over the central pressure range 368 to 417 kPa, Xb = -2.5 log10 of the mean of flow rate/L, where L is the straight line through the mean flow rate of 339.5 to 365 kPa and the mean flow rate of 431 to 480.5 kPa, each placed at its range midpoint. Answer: -0.19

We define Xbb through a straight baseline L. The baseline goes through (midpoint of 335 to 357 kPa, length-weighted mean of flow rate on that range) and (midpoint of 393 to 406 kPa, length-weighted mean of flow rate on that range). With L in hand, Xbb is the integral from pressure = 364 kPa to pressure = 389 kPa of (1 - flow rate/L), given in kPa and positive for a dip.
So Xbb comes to -3.70 kPa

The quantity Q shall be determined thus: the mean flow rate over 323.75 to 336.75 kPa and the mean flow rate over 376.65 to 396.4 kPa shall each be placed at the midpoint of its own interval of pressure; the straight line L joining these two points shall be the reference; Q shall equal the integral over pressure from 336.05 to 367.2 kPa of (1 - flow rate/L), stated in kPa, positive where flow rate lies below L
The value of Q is 8.06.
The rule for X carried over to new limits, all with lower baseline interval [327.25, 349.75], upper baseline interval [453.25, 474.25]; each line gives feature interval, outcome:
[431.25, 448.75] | 2.2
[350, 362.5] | 3.1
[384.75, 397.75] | -0.4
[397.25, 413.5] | 0.4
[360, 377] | 0.2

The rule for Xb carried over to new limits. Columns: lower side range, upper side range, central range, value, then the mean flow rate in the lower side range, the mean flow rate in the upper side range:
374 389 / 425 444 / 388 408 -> 0.03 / 263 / 217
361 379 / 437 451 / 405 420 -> -0.03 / 237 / 245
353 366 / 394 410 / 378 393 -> -0.18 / 184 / 242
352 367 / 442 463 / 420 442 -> 0.15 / 185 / 269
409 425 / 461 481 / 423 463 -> 0.04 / 242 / 264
